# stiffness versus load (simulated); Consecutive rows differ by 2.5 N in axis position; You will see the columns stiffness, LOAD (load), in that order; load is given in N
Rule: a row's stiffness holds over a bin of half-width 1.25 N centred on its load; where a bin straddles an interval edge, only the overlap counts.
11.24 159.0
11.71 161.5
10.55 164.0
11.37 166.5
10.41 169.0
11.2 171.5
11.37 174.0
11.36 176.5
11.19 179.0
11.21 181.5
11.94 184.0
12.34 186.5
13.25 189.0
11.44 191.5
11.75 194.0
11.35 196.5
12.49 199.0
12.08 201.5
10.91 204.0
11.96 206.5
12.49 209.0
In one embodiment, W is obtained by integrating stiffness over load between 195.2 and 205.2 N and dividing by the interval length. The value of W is 11.7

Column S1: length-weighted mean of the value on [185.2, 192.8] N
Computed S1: 12.3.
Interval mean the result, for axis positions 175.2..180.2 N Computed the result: 11.3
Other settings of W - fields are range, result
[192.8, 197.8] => 11.6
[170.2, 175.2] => 11.3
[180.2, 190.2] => 12.2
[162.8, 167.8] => 11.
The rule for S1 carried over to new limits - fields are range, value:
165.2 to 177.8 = 11.1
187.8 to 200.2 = 12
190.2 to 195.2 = 11.6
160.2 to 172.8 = 11.1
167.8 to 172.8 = 10.8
